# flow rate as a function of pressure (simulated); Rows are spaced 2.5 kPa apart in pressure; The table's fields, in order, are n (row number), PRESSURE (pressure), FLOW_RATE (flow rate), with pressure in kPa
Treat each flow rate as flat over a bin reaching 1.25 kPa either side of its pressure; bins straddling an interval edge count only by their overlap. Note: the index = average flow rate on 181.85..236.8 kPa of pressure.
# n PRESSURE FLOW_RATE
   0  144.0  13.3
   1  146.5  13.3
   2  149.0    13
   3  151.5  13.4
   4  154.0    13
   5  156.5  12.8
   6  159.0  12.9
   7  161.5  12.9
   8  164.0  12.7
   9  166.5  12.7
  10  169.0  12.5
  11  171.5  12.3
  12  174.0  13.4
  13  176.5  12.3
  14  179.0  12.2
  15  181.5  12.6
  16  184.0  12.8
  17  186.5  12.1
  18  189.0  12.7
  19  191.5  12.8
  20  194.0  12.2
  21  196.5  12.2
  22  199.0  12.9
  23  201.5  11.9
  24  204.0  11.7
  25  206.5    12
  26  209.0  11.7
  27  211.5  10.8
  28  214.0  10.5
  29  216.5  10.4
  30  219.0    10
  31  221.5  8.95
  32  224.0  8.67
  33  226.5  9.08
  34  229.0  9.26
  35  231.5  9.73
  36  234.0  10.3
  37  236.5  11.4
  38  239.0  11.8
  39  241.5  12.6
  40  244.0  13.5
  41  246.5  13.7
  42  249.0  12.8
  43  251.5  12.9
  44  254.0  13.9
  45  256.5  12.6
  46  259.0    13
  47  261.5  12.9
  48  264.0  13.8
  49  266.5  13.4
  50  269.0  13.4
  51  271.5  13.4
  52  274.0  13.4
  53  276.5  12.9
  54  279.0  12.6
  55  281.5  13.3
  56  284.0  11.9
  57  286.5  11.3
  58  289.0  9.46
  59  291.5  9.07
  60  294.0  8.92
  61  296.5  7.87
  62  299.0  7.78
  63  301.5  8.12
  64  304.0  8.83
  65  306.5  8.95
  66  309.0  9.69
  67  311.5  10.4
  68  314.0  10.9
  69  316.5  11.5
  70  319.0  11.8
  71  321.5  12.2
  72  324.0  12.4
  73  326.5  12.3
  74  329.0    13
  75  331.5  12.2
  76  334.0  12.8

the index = 11.1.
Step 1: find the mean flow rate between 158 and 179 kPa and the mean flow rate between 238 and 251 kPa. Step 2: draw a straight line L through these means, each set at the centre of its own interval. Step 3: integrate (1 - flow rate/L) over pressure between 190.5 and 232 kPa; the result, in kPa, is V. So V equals 6.2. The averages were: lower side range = 12.7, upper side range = 12.9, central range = 10.9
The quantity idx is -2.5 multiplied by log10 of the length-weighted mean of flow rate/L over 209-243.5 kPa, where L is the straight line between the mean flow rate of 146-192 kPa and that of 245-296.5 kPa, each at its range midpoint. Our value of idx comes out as 0.20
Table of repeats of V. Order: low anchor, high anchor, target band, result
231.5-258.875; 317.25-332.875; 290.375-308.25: 5.5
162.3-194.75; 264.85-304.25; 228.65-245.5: 0.5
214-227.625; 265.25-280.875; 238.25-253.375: -2.3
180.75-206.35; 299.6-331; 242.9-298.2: -4.0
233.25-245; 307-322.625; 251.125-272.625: -3.0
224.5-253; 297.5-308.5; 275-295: -4.0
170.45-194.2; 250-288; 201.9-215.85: 1.5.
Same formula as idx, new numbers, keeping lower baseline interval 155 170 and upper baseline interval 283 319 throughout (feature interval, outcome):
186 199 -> -0.03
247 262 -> -0.21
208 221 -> 0.10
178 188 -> -0.01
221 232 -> 0.24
